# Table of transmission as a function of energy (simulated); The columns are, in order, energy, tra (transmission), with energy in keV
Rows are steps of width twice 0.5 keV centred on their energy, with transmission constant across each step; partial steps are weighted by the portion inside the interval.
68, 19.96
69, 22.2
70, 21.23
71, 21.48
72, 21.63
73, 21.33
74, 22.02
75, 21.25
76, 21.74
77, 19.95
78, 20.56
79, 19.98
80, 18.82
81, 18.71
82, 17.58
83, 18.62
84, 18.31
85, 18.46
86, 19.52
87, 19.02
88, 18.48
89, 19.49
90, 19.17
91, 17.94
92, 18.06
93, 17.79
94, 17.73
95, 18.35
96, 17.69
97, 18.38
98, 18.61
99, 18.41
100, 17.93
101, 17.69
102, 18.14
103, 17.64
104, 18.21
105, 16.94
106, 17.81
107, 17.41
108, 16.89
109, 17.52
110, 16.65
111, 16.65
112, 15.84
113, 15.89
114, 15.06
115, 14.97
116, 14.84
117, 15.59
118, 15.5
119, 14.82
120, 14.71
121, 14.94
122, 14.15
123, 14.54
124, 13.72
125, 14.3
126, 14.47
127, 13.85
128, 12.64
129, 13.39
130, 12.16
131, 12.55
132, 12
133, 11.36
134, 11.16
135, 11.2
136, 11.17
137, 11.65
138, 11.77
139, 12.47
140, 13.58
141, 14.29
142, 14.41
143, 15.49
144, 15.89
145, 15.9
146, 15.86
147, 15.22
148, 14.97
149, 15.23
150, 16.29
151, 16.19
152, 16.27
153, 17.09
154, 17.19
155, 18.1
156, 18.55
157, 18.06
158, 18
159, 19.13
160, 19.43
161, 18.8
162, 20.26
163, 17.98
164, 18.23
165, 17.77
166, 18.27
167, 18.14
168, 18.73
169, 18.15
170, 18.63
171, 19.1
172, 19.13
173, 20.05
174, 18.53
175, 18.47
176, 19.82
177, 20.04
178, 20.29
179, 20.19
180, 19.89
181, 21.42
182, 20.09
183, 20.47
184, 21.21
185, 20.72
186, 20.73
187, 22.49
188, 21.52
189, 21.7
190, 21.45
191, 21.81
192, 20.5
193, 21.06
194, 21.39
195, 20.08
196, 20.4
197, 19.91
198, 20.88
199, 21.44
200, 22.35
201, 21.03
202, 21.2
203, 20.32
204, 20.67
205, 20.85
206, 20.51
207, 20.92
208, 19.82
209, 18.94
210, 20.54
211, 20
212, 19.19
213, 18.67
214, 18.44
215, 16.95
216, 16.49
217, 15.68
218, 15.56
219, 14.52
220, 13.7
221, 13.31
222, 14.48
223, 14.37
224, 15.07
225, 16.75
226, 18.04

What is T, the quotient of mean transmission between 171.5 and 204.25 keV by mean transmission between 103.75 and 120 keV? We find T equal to 1.3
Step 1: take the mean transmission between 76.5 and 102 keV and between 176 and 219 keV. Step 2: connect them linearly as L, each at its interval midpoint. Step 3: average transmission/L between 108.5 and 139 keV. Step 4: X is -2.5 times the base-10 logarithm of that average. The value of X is 0.34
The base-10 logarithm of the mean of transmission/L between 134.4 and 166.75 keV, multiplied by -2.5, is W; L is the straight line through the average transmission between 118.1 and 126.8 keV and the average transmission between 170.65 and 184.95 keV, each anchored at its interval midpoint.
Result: 0.082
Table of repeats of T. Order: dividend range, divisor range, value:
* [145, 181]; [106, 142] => 1.28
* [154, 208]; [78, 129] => 1.18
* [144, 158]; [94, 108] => 0.93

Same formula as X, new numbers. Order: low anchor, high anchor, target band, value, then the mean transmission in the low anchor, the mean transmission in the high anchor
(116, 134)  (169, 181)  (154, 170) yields -0.029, 13.8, 19.5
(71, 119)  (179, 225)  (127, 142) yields 0.444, 18.2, 19.4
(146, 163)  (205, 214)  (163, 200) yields -0.084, 17.4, 19.8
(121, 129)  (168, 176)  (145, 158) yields 0.011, 14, 18.9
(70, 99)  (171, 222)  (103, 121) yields 0.196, 19.3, 19.6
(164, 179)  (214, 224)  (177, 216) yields -0.205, 19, 15.2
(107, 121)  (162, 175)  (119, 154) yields 0.207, 15.8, 18.6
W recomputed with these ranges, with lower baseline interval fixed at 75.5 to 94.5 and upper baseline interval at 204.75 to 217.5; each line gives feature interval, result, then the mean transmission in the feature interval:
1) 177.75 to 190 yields -0.107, 20.9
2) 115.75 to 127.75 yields 0.285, 14.6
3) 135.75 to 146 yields 0.342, 13.8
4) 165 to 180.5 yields -0.009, 19.1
